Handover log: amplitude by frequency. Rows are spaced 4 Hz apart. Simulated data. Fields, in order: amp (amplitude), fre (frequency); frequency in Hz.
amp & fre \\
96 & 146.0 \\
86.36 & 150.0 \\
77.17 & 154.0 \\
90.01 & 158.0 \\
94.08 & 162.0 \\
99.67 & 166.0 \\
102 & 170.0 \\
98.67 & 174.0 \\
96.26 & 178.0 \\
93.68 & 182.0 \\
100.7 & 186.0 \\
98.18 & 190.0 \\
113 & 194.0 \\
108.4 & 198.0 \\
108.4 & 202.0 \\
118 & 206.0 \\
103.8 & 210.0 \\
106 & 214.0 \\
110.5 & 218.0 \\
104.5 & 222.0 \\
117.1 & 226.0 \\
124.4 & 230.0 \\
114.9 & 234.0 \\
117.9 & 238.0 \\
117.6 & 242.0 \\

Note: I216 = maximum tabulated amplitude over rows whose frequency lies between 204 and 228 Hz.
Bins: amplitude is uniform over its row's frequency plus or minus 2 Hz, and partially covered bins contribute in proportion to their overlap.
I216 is 118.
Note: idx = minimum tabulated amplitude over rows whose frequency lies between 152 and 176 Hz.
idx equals 77.17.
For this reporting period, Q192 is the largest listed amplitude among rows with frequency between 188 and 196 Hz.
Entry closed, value 113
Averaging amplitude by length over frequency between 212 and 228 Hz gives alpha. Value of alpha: 110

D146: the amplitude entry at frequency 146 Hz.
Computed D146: 96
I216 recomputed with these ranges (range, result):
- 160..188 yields 102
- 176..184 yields 96.26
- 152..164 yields 94.08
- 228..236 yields 124.4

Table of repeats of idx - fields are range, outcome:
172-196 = 93.68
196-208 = 108.4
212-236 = 104.5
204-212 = 103.8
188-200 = 98.18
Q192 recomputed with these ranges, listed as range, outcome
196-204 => 108.4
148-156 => 86.36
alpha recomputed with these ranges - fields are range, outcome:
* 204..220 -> 110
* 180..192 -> 97.5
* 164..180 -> 99.2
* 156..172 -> 96.4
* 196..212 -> 110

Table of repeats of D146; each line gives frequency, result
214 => 106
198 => 108.4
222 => 104.5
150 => 86.36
